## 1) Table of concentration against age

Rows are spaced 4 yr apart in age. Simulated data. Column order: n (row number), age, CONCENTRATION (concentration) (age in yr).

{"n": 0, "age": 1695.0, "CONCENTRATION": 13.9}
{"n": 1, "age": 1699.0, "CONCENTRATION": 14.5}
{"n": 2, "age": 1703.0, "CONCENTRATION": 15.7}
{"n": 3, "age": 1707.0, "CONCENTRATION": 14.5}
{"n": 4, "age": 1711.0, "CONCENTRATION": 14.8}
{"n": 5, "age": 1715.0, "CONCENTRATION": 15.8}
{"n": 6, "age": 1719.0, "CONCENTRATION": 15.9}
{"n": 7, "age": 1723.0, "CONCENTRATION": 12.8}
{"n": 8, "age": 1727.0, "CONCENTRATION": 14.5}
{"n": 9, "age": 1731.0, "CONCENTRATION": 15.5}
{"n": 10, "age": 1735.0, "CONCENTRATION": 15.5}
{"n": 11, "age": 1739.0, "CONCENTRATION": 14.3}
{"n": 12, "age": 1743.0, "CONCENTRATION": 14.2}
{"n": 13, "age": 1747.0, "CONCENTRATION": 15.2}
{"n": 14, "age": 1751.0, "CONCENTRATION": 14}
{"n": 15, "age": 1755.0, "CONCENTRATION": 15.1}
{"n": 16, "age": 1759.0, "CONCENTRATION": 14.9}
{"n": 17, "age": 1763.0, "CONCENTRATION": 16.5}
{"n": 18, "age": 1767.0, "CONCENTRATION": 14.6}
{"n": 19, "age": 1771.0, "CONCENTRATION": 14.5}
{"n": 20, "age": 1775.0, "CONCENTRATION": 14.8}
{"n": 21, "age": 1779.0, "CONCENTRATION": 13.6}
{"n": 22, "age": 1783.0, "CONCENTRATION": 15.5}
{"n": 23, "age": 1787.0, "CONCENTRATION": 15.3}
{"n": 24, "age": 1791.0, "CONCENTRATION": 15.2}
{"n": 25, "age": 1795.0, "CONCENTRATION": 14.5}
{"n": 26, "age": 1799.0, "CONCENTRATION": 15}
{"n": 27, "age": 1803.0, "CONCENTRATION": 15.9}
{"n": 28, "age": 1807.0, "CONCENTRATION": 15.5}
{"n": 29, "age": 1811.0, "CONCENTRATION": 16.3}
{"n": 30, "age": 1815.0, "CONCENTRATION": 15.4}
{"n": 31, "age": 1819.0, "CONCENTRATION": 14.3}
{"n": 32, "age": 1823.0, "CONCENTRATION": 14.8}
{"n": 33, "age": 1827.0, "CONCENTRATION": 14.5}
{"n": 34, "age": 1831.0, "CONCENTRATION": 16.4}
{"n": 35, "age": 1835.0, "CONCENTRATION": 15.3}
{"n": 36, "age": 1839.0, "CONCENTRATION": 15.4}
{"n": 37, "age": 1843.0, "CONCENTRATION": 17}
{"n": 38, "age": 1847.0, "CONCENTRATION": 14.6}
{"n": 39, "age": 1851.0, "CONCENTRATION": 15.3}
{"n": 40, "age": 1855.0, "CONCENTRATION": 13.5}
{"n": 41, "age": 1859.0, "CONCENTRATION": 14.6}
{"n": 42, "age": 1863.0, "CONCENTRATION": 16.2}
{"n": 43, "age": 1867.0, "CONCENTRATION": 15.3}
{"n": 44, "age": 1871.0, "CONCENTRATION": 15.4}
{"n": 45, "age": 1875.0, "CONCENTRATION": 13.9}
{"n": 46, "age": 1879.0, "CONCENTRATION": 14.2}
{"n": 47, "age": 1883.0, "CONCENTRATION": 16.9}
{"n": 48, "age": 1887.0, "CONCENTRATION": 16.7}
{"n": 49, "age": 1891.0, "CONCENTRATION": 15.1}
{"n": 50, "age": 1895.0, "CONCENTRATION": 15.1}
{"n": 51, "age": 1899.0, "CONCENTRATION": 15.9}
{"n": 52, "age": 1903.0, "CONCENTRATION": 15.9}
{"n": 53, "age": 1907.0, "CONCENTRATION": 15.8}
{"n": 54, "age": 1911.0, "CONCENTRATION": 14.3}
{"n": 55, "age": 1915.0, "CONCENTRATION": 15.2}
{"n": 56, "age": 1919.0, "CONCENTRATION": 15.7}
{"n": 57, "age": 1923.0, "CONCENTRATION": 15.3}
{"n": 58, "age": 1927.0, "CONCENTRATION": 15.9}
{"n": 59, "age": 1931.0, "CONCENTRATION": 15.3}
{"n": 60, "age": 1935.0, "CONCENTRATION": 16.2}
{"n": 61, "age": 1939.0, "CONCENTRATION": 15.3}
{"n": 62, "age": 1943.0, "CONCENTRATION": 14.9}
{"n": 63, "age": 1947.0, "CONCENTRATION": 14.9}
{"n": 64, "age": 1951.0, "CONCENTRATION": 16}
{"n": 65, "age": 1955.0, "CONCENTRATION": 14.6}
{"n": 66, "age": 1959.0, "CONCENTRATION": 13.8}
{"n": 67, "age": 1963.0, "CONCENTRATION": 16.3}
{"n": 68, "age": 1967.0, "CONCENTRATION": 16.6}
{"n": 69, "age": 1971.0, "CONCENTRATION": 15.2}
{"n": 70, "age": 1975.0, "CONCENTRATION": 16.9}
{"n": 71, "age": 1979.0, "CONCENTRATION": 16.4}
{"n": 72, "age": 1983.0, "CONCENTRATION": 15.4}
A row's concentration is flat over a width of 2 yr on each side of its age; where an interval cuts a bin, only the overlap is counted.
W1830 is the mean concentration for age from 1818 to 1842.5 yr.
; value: 15.3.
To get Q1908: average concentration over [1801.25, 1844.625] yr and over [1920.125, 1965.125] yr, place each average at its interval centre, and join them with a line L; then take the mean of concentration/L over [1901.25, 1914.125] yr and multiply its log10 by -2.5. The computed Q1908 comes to 0.01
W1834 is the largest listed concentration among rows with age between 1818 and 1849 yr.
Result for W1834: 17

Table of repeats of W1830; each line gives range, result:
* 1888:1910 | 15.6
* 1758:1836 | 15.1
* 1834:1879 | 15.1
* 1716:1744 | 14.7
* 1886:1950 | 15.5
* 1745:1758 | 14.8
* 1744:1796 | 14.9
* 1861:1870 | 15.7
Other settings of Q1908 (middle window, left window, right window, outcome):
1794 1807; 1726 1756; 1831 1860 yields -0.02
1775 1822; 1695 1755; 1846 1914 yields -0.01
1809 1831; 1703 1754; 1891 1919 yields -0.01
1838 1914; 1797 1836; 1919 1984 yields 0.01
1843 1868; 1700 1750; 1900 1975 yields 0.01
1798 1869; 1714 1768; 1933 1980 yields -0.01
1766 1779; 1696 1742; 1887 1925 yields 0.04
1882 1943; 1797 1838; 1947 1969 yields -0.01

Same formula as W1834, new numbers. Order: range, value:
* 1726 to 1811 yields 16.5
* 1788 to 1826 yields 16.3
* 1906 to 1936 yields 16.2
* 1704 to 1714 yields 14.8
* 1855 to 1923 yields 16.9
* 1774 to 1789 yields 15.5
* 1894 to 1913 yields 15.9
